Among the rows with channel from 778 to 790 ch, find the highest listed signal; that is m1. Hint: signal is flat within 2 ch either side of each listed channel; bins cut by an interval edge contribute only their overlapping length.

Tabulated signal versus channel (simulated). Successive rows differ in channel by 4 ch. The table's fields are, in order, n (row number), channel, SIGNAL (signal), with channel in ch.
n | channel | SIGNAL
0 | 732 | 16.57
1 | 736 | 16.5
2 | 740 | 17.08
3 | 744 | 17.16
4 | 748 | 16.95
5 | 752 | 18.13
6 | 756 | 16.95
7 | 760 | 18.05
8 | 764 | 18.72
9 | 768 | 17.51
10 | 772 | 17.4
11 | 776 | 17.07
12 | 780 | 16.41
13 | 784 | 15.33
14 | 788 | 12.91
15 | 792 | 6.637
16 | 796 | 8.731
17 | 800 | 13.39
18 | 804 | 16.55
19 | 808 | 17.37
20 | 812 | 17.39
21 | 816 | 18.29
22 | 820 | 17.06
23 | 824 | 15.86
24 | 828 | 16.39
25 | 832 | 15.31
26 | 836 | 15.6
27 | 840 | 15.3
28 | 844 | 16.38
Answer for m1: 16.41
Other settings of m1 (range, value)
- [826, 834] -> 16.39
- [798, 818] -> 18.29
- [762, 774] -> 18.72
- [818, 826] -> 17.06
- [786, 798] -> 12.91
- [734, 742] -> 17.08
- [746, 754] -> 18.13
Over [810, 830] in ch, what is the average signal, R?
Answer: 17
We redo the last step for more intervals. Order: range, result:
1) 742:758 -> 17.3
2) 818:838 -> 16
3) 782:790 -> 14.1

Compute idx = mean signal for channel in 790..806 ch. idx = 11.3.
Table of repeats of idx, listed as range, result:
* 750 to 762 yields 17.7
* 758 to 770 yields 18.1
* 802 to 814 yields 17.1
